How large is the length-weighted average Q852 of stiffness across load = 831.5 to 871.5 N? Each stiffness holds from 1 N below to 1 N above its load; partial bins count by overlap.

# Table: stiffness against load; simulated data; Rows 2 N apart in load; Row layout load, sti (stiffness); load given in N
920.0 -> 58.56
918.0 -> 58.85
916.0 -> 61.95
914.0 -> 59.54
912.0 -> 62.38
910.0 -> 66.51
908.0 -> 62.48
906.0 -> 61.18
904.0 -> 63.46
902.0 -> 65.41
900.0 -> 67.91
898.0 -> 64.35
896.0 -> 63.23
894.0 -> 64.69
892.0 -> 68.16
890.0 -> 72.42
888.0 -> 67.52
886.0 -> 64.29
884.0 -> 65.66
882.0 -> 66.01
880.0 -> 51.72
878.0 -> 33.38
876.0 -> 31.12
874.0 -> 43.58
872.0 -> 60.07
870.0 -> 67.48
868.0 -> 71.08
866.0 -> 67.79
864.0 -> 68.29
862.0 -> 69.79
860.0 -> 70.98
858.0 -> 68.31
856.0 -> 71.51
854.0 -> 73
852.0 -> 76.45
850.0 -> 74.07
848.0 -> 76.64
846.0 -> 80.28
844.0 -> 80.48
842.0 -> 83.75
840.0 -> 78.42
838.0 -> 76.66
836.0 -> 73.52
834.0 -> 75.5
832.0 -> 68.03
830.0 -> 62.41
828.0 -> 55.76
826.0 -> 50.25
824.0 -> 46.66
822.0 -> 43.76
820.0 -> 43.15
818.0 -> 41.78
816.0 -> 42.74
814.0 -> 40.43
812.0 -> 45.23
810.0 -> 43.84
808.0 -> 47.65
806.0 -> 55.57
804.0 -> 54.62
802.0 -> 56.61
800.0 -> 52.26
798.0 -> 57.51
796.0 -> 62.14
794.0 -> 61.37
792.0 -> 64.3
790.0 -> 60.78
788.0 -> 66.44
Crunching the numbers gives 73.5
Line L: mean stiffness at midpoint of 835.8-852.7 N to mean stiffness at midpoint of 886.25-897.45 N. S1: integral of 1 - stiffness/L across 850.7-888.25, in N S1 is 5.1 N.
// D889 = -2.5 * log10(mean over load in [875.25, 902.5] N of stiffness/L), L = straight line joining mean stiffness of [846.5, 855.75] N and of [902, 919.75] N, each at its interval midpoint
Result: 0.10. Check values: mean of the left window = 75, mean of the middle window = 60.6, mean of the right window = 62.1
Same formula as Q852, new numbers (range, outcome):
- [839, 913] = 66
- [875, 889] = 54.2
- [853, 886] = 61.3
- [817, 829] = 46.9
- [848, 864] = 72.1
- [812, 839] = 55.1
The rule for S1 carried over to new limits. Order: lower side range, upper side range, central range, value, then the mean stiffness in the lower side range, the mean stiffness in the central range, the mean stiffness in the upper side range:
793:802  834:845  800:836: 8.5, 58.1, 52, 78.3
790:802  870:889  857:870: -3.3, 59.4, 69.2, 54.4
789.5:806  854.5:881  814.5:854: -3.6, 58.4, 64.7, 59.9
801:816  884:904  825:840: -3.7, 48.7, 66.8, 66.3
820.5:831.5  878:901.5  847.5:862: -3.9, 52.1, 72.6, 63.7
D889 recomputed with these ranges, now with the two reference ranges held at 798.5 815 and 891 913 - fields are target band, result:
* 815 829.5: 0.12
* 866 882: 0.13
